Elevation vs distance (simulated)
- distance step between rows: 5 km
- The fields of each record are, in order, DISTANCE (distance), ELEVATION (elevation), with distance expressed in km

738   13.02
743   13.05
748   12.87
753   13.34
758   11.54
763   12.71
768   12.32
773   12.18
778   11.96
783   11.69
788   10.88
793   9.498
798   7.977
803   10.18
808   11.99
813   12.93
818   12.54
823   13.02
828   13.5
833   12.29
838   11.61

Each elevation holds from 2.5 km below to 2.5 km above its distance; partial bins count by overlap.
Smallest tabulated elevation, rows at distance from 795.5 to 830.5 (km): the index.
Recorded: 7.977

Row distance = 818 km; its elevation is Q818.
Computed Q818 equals 12.54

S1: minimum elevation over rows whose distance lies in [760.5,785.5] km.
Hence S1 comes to 11.69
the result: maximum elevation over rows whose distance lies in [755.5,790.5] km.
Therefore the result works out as 12.71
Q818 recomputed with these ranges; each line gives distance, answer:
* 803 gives 10.18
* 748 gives 12.87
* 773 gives 12.18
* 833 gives 12.29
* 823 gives 13.02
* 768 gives 12.32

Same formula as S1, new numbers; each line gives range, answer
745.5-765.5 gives 11.54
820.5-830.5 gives 13.02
